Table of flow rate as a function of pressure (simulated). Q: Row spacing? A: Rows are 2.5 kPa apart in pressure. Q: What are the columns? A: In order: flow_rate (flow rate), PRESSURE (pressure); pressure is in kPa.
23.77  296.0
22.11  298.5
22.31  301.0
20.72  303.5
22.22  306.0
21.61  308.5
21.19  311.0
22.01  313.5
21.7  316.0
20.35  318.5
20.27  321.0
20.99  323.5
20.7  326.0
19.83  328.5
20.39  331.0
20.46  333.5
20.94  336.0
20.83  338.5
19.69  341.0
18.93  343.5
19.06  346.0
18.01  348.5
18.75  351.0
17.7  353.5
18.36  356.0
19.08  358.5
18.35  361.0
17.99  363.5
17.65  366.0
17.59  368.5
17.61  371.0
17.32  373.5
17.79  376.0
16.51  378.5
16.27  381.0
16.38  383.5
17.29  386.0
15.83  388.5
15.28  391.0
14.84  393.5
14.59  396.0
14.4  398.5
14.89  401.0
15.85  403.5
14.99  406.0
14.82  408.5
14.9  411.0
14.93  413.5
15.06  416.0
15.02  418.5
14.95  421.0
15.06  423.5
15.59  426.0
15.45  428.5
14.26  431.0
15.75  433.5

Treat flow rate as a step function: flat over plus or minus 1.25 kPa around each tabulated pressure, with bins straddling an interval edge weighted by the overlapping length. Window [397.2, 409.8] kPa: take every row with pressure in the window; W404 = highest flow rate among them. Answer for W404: 15.85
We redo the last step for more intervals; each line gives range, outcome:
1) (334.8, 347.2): 20.94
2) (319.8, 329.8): 20.99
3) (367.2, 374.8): 17.61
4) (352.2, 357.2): 18.36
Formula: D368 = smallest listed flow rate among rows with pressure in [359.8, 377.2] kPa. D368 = 17.32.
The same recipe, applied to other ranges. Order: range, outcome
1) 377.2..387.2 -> 16.27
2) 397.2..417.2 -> 14.4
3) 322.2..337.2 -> 19.83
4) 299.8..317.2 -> 20.72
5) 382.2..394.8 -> 14.84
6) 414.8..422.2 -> 14.95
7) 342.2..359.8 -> 17.7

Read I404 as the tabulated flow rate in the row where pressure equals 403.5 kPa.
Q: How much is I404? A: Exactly 15.85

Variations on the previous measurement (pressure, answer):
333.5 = 20.46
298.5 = 22.11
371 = 17.61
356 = 18.36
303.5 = 20.72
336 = 20.94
